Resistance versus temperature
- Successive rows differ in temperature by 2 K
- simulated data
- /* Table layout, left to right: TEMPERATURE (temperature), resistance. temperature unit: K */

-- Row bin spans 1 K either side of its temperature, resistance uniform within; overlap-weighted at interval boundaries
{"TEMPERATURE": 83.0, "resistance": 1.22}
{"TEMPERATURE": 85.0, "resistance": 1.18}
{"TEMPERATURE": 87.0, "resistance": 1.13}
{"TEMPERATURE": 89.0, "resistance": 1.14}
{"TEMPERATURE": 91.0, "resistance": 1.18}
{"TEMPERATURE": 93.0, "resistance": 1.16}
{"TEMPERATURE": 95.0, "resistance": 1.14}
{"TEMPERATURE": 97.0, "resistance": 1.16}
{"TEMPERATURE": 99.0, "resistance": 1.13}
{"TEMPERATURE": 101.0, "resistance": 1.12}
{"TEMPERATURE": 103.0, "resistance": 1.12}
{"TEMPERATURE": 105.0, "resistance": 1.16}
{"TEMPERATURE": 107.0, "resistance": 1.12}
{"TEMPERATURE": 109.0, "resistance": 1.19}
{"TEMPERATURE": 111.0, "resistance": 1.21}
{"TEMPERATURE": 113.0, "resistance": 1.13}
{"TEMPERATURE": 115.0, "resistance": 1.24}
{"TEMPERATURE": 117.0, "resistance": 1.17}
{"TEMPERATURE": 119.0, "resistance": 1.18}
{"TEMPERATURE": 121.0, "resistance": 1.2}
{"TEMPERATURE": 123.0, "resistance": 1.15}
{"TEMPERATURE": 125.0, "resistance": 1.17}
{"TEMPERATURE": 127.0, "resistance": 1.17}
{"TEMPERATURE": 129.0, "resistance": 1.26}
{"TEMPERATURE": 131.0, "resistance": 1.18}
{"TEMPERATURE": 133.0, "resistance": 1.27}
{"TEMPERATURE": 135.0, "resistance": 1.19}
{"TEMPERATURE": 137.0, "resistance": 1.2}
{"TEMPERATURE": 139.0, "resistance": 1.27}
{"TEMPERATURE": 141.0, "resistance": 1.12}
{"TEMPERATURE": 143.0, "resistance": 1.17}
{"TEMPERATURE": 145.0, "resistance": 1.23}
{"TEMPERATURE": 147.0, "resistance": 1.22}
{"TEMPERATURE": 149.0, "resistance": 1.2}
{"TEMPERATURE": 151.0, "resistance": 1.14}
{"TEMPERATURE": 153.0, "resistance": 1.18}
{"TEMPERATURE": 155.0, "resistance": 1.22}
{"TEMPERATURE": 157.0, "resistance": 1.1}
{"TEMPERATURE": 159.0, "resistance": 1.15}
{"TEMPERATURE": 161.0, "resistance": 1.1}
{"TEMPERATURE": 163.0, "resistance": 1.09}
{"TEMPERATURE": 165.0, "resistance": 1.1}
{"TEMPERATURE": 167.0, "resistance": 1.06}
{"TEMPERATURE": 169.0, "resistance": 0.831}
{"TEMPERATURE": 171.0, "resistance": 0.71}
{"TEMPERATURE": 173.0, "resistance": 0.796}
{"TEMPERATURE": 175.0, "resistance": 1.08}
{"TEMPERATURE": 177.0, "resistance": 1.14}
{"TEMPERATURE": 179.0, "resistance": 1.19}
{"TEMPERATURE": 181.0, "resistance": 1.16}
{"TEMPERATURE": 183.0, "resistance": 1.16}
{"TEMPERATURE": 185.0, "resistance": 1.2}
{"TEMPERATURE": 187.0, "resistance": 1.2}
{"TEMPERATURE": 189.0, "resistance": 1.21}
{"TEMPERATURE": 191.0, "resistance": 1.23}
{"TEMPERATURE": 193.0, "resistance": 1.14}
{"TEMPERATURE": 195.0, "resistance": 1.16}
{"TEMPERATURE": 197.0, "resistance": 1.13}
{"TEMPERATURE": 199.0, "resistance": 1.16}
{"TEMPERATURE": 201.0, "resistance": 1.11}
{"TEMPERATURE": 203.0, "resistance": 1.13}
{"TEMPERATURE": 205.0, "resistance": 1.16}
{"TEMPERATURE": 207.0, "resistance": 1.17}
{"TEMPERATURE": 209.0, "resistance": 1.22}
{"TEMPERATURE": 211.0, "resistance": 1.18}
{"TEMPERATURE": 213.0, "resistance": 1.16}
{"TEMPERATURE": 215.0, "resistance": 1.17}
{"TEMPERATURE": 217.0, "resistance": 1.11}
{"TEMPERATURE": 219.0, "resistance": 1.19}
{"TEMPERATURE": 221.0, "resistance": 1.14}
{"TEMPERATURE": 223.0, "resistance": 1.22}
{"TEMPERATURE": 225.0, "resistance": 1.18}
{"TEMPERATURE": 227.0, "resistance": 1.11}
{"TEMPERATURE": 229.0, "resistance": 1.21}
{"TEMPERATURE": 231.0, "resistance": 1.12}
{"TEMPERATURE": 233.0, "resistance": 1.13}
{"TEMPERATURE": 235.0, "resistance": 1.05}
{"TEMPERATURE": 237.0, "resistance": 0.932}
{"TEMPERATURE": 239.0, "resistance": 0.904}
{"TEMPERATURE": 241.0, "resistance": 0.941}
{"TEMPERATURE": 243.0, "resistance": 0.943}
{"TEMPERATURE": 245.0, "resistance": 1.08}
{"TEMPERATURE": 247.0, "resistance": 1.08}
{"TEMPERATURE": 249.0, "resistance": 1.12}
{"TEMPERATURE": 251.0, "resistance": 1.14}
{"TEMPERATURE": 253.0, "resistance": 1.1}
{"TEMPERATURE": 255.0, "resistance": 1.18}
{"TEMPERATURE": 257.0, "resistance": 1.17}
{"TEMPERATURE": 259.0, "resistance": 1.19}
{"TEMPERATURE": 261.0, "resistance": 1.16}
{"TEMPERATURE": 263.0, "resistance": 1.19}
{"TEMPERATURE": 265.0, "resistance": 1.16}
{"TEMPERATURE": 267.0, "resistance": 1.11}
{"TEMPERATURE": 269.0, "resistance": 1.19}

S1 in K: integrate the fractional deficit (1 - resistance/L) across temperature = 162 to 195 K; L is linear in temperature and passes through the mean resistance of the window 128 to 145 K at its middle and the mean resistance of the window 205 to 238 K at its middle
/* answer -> 2.6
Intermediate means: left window 1.21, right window 1.14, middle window 1.08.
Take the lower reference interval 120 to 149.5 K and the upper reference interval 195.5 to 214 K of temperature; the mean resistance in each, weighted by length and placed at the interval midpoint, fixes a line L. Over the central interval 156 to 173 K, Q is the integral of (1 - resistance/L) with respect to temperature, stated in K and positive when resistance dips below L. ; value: 2.6 K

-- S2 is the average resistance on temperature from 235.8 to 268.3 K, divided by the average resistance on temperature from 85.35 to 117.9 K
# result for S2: 0.9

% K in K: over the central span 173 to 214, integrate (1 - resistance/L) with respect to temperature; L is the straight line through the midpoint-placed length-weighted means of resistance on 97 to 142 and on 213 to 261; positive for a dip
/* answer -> -0.8 K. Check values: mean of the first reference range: 1.18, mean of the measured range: 1.16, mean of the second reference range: 1.11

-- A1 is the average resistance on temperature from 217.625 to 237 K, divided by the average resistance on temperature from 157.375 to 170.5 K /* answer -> 1.1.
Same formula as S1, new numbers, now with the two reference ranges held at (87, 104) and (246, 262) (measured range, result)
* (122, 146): -1.2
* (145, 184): 1.8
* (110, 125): -0.5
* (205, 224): -0.5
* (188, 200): -0.3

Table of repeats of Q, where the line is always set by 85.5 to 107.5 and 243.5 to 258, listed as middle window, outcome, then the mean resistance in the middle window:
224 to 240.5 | 0.7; 1.08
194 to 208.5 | -0.3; 1.15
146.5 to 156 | -0.5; 1.19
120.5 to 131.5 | -0.5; 1.19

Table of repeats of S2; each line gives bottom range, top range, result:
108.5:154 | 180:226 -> 0.98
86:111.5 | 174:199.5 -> 1.01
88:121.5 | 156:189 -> 0.92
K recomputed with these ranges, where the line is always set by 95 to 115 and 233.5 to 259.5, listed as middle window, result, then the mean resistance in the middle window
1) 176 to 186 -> -0.59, 1.17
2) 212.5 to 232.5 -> -1.53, 1.16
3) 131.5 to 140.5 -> -0.72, 1.22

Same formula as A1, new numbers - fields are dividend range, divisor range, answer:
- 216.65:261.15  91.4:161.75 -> 0.94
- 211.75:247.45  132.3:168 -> 0.94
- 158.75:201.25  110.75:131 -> 0.92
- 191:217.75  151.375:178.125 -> 1.11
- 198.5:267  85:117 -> 0.97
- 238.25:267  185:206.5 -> 0.94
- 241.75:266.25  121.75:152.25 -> 0.94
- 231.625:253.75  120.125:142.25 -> 0.87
